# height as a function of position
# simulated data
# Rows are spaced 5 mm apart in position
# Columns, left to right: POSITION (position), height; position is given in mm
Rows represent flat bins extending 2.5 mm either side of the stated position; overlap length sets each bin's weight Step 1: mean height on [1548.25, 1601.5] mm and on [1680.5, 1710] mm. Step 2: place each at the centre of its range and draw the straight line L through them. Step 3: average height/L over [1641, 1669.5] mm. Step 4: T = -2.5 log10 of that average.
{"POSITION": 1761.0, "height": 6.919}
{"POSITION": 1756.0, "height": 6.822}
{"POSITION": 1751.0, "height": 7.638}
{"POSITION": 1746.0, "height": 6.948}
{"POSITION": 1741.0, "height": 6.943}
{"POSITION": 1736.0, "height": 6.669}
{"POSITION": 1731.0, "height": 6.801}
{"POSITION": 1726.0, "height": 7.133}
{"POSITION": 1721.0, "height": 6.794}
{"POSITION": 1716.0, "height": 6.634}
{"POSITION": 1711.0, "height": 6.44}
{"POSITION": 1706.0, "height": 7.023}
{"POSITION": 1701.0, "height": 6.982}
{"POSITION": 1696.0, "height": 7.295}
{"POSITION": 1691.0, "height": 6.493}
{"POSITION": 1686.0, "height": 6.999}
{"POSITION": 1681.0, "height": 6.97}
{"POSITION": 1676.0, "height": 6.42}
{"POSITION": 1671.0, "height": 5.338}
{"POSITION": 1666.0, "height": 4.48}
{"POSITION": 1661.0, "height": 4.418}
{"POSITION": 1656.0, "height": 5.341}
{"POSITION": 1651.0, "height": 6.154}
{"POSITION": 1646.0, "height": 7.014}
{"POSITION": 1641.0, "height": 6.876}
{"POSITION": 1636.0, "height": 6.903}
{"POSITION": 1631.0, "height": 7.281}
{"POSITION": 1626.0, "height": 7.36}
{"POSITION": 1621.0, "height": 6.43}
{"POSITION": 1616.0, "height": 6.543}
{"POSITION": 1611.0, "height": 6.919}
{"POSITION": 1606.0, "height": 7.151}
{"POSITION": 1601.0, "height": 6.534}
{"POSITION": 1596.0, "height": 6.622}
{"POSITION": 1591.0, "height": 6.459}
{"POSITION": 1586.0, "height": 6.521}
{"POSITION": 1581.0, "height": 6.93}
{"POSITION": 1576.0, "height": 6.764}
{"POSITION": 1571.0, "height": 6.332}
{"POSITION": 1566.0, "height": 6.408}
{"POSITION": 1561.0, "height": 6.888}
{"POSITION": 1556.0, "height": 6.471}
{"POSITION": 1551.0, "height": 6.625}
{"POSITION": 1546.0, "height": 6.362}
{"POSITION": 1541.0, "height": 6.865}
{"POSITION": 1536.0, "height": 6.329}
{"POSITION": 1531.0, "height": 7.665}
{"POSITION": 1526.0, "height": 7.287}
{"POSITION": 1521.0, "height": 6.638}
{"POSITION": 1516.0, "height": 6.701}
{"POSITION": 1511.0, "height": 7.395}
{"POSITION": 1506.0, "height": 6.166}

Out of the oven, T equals 0.21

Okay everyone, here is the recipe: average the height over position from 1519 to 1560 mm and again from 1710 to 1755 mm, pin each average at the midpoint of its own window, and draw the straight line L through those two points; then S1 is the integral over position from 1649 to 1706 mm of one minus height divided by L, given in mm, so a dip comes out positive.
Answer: 6.2 mm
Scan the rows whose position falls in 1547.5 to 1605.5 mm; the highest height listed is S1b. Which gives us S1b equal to 6.93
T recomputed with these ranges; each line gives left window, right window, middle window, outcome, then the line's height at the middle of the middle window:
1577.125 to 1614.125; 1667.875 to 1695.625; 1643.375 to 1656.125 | 0.04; 6.56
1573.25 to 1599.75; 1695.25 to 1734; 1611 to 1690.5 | 0.07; 6.76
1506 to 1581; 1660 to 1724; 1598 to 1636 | -0.05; 6.57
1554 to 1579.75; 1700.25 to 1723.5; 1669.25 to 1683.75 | 0.07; 6.72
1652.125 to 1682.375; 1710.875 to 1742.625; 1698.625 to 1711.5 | -0.09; 6.31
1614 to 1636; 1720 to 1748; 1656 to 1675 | 0.36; 6.9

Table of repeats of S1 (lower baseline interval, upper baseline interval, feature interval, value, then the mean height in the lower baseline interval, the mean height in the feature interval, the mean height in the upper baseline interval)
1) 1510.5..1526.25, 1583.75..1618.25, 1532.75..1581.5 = 1.5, 6.92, 6.6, 6.68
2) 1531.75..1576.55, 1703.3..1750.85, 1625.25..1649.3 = -1.1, 6.59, 7.04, 6.86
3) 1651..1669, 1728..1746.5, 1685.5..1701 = -3.1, 4.96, 6.93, 6.84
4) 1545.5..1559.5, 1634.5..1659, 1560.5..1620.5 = -1.7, 6.53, 6.66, 6.4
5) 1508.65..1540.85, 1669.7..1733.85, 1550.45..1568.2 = 0.9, 6.99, 6.6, 6.74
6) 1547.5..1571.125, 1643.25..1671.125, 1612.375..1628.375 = -2.4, 6.56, 6.78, 5.48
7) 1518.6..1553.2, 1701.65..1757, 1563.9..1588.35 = 0.9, 6.83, 6.59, 6.9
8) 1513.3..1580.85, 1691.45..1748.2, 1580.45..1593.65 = 0.3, 6.73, 6.59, 6.86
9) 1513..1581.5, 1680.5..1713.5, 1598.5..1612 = -0.1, 6.73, 6.86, 6.88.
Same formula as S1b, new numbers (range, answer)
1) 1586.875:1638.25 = 7.36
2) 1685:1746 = 7.295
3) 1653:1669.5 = 5.341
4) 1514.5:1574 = 7.665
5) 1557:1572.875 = 6.888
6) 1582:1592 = 6.521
